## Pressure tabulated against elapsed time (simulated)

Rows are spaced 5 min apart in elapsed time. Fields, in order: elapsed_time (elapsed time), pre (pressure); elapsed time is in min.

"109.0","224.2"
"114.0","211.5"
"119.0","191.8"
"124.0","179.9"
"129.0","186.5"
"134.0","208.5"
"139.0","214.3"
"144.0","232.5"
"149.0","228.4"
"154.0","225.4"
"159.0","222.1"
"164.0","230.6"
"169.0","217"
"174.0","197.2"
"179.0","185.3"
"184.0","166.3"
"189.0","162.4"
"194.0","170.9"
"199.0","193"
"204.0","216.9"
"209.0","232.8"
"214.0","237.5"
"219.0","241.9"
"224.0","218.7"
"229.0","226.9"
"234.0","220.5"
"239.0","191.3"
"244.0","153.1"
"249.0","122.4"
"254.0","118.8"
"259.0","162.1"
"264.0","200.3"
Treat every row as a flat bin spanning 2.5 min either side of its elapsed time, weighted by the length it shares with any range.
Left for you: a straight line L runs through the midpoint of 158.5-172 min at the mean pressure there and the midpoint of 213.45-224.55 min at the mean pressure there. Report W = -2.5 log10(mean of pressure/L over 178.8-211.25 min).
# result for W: 0.206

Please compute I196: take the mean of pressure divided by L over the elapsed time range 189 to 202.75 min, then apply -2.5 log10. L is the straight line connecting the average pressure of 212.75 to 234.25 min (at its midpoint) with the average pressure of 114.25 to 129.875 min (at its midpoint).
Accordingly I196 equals 0.20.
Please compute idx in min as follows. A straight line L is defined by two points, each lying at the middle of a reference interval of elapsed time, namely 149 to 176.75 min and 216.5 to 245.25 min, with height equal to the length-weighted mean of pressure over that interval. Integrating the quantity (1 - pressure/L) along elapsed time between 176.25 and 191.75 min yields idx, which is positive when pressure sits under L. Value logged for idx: 3.21 min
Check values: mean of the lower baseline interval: 219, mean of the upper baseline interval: 211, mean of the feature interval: 172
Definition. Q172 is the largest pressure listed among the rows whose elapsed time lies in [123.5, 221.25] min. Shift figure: 241.9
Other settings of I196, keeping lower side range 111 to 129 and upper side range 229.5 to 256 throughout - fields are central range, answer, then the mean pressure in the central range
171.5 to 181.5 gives -0.06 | 191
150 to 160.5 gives -0.20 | 225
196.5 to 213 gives -0.23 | 216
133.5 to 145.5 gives -0.15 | 219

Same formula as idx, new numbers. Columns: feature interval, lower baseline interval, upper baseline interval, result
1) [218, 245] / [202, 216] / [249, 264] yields -2.7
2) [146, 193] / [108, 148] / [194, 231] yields 2.2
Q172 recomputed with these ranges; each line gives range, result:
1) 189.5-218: 237.5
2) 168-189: 217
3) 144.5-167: 230.6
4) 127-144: 232.5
